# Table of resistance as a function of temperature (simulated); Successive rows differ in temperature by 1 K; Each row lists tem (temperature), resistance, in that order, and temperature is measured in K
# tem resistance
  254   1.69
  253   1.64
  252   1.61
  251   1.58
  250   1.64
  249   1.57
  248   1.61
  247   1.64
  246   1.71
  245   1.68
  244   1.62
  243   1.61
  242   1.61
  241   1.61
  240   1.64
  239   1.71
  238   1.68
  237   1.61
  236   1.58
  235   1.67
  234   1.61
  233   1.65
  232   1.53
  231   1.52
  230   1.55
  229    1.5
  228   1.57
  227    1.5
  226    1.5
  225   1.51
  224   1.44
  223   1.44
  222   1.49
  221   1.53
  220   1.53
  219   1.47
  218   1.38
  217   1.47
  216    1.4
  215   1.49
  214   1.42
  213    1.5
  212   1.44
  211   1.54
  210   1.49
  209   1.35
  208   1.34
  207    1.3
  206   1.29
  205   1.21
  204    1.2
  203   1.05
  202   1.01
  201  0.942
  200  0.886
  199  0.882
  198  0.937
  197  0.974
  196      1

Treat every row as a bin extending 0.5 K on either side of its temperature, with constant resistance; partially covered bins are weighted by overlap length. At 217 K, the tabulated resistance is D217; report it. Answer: 1.47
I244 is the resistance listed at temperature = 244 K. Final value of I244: 1.62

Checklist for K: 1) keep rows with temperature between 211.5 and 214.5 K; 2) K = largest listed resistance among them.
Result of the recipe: 1.5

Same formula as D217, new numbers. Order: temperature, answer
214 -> 1.42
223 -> 1.44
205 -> 1.21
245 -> 1.68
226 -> 1.5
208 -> 1.34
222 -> 1.49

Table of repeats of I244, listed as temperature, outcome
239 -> 1.71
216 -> 1.4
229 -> 1.5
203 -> 1.05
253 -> 1.64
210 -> 1.49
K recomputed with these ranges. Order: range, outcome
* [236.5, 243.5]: 1.71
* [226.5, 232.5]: 1.57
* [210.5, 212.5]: 1.54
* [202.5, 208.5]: 1.34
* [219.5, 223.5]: 1.53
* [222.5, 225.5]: 1.51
